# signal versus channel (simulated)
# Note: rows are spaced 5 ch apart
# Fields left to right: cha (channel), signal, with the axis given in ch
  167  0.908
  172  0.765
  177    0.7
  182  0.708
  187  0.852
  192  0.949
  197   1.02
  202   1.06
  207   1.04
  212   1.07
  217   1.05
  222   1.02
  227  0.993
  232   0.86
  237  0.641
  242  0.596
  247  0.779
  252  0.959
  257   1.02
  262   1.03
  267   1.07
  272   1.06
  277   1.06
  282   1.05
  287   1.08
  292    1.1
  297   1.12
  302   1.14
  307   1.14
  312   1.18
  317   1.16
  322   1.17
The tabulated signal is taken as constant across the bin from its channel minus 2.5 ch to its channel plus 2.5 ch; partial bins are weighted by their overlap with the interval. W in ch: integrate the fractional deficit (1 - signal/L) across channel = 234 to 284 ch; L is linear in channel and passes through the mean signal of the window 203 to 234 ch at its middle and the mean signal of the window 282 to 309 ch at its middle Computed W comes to 6.60 ch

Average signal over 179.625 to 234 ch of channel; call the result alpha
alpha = 0.967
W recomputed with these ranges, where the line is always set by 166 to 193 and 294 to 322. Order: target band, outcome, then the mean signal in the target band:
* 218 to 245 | 2.97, 0.834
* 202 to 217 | -2.94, 1.06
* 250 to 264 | 0.10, 1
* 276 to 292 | 0.22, 1.07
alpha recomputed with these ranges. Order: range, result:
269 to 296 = 1.07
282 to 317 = 1.12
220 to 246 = 0.816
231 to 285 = 0.924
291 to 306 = 1.12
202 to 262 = 0.923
